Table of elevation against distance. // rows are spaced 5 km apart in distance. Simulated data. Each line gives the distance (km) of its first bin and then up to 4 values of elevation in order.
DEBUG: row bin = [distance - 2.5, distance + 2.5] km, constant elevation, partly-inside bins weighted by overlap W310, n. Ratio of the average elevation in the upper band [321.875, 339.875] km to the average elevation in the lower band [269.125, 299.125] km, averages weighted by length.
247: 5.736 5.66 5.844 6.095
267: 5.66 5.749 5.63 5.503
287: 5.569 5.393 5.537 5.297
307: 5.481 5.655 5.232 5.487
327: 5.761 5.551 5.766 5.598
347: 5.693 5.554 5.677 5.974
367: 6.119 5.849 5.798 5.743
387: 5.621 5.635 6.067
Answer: 1.02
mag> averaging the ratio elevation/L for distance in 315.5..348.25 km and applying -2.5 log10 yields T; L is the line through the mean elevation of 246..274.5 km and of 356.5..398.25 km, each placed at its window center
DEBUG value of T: 0.04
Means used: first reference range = 5.79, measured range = 5.59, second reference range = 5.83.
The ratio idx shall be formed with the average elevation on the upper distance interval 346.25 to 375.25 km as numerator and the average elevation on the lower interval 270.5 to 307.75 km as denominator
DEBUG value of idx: 1.1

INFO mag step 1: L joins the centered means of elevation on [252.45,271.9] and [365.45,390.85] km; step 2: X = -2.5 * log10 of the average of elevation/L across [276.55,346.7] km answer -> 0.054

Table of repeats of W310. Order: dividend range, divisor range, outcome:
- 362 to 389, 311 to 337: 1.05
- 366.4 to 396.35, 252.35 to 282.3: 1.01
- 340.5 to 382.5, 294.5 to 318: 1.06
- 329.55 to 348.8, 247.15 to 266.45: 0.97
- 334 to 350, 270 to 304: 1.03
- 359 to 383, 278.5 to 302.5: 1.08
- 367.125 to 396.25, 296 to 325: 1.06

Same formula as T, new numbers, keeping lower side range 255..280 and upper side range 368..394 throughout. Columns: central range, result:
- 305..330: 0.05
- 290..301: 0.06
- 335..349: 0.02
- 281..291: 0.05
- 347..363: 0.01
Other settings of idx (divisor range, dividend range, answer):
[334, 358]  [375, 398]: 1.02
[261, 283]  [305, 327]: 0.96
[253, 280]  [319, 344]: 0.97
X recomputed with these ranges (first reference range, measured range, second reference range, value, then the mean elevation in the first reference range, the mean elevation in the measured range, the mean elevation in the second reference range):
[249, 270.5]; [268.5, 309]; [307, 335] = 0.03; 5.81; 5.52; 5.54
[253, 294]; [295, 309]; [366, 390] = 0.06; 5.68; 5.43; 5.8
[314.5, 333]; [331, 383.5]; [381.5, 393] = -0.03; 5.5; 5.76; 5.66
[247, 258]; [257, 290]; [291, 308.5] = -0.02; 5.74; 5.71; 5.43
